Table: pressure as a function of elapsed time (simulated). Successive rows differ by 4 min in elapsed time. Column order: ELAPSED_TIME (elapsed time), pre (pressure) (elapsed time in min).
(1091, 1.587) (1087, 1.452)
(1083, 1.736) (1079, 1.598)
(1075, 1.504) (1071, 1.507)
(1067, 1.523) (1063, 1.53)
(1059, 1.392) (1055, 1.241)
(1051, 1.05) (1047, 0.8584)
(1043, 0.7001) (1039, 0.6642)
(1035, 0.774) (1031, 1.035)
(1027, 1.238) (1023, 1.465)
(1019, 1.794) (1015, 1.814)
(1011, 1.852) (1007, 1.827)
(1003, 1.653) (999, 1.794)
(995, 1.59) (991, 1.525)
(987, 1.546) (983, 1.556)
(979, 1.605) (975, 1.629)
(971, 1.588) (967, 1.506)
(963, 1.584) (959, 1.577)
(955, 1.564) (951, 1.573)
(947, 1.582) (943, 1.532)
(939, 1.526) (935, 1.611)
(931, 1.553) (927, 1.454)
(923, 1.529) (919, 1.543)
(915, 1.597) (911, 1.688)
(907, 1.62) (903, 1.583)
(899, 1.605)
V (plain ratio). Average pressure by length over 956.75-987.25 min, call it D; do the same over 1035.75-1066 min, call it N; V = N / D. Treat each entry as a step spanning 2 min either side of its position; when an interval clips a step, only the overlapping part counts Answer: 0.68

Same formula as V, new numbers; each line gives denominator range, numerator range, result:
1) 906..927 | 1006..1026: 1.09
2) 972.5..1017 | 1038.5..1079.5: 0.74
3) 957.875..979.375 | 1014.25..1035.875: 0.86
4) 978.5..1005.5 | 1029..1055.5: 0.55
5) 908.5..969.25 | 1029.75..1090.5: 0.80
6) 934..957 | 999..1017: 1.14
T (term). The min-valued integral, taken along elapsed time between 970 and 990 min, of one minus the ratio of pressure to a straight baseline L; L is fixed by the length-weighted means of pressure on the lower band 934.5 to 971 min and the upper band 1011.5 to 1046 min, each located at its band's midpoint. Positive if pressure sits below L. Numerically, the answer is -2.1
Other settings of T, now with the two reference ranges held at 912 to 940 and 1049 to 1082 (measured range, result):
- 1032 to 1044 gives 5.9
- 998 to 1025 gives -4.9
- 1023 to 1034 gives 2.2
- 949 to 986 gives -1.5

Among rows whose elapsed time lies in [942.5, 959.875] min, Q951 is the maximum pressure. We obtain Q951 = 1.582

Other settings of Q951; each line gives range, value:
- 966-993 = 1.629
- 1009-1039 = 1.852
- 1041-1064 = 1.53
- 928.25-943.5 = 1.611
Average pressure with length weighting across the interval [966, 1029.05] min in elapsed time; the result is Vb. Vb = 1.63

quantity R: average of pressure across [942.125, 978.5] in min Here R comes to 1.57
